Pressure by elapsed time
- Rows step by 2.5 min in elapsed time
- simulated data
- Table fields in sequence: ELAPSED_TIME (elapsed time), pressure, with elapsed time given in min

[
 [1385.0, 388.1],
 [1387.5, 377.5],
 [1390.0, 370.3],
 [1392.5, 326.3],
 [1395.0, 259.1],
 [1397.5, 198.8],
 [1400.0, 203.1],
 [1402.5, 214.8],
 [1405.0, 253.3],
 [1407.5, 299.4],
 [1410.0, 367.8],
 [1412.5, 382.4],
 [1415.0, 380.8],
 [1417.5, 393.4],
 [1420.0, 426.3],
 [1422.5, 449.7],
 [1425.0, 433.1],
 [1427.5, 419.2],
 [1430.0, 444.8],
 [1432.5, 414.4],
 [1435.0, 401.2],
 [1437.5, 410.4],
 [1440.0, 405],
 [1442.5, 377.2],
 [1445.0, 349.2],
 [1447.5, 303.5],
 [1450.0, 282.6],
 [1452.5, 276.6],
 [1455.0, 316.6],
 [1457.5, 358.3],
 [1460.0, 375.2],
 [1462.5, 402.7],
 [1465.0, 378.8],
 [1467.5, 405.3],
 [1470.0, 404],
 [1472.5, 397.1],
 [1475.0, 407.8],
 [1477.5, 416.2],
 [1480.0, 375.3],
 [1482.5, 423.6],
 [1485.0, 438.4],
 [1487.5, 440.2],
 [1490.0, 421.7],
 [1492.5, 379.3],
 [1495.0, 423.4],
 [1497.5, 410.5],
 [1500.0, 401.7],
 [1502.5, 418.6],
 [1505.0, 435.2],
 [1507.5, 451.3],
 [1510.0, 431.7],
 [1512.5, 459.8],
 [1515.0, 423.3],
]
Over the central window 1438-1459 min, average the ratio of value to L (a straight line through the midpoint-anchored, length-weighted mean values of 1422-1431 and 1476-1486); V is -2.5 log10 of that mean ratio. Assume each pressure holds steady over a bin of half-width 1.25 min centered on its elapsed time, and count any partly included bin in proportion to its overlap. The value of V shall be 0.26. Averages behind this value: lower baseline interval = 435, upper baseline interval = 413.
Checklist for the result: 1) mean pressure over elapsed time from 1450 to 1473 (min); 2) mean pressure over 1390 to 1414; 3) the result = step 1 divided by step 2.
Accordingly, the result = 1.28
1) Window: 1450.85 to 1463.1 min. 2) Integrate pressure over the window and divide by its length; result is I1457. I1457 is 341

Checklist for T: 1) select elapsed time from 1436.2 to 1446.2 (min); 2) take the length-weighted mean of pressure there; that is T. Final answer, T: 386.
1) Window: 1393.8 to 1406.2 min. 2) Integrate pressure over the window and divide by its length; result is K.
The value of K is 226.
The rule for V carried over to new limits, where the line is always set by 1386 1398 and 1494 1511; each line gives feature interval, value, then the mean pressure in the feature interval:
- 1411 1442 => -0.18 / 412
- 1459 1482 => -0.01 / 397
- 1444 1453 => 0.22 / 304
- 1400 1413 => 0.14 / 289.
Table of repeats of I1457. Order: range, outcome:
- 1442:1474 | 356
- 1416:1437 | 422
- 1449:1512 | 396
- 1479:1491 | 421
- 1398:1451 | 361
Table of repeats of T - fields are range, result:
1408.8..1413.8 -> 375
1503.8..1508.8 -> 443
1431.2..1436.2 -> 408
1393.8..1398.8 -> 228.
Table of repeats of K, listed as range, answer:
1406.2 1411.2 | 332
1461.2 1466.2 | 391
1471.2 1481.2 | 399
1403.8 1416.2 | 337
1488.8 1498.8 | 409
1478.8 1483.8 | 400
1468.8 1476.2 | 403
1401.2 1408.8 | 256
